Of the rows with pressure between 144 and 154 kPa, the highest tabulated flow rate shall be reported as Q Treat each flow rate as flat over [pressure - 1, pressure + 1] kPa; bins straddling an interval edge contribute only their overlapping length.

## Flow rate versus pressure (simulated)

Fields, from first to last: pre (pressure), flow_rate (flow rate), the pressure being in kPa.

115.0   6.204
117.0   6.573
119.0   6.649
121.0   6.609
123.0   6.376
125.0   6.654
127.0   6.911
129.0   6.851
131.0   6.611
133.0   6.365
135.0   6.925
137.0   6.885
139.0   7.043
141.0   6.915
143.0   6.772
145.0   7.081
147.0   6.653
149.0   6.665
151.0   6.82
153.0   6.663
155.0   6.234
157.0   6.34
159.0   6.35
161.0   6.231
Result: 7.081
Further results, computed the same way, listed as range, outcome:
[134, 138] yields 6.925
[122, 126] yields 6.654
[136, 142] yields 7.043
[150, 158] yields 6.82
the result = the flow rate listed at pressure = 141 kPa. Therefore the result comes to 6.915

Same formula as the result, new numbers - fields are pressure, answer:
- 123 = 6.376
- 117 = 6.573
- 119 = 6.649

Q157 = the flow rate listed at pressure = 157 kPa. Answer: 6.34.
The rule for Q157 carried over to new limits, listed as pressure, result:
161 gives 6.231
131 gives 6.611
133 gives 6.365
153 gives 6.663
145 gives 7.081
